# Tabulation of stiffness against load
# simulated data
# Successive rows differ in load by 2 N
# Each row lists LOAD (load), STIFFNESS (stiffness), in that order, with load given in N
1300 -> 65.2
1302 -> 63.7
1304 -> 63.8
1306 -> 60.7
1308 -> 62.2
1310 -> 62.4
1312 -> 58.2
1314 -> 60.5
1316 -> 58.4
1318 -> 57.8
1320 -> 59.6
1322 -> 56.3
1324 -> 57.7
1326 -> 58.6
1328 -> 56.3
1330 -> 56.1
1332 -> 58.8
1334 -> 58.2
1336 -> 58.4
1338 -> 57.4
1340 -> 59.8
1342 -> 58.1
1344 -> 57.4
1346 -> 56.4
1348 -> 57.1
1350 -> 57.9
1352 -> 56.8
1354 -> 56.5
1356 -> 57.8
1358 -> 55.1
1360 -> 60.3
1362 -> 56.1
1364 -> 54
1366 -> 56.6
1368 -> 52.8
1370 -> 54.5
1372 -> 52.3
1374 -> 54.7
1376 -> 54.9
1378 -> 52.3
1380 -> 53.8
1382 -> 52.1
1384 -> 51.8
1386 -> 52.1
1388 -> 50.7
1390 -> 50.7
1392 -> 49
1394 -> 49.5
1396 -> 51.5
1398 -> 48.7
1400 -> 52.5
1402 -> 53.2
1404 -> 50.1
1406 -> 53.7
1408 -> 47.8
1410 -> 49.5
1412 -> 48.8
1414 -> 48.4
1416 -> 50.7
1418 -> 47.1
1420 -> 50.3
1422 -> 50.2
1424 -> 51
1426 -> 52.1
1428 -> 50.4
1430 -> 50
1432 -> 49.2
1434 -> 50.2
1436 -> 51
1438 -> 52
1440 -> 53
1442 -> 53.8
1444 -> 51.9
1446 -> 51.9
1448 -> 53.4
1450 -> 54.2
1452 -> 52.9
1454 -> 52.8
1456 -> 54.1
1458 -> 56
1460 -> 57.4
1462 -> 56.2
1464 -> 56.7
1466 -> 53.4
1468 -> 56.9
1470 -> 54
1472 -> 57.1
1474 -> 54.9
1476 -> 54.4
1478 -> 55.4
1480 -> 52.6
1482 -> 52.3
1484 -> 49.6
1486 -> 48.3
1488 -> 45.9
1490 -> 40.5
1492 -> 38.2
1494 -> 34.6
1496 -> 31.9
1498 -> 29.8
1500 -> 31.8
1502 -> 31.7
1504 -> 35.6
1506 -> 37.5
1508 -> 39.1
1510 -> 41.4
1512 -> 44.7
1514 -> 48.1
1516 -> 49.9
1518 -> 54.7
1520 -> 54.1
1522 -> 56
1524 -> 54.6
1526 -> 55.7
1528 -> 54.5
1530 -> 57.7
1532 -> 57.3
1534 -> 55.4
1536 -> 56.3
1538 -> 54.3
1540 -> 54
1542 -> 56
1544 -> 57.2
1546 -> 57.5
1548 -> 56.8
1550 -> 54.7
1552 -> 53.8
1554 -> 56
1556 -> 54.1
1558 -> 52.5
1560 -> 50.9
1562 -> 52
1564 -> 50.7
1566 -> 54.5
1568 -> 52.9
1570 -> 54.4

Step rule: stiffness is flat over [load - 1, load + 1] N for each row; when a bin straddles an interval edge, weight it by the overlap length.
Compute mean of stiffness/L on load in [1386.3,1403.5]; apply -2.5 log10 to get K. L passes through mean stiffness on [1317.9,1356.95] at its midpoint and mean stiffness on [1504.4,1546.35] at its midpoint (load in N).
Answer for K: 0.104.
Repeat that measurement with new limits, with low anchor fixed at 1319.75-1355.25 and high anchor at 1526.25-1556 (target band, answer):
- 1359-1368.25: 0.02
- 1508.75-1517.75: 0.20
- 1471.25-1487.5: 0.07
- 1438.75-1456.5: 0.07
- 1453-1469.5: 0.02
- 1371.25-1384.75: 0.08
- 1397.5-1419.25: 0.14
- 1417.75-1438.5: 0.13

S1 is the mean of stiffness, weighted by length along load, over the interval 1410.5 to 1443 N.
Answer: 50.5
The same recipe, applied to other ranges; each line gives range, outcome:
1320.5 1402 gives 55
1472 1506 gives 43.2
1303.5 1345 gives 58.8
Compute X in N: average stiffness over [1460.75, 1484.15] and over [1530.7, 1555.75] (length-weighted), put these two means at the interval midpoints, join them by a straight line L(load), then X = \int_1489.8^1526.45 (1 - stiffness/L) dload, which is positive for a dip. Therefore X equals 8.5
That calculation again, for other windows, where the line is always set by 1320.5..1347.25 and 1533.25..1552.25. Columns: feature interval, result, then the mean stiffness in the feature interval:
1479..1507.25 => 8.1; 40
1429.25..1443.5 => 1.3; 51.4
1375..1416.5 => 4.4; 51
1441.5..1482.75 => 1.5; 54.4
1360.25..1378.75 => 0.9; 54.5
